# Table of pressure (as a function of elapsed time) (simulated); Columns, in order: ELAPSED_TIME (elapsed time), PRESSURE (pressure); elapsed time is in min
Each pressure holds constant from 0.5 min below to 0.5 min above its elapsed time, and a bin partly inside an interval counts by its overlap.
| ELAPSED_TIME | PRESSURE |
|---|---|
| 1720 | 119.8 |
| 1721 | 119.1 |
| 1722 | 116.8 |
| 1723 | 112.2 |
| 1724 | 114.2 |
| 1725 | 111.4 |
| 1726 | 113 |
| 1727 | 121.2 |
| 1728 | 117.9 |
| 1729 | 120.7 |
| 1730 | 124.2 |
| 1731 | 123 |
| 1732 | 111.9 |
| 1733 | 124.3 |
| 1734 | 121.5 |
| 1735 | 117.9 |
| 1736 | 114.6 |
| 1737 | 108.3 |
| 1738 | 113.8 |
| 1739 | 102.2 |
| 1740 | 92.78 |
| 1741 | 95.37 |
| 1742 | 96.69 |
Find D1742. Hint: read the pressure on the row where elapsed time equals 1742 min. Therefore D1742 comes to 96.69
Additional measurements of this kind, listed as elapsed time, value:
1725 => 111.4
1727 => 121.2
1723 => 112.2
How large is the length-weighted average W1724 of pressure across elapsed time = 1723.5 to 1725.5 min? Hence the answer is 113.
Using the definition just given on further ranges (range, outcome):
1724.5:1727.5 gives 115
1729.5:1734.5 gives 121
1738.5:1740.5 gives 97.5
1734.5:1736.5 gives 116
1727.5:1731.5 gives 121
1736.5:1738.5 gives 111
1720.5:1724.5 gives 116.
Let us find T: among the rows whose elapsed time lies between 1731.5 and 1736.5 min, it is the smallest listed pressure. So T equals 111.9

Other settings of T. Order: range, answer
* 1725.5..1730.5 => 113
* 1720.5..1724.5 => 112.2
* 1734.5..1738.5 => 108.3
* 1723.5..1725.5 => 111.4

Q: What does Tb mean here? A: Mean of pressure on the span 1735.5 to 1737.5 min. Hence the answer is 111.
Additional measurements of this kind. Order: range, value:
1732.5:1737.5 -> 117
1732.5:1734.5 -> 123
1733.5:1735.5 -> 120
